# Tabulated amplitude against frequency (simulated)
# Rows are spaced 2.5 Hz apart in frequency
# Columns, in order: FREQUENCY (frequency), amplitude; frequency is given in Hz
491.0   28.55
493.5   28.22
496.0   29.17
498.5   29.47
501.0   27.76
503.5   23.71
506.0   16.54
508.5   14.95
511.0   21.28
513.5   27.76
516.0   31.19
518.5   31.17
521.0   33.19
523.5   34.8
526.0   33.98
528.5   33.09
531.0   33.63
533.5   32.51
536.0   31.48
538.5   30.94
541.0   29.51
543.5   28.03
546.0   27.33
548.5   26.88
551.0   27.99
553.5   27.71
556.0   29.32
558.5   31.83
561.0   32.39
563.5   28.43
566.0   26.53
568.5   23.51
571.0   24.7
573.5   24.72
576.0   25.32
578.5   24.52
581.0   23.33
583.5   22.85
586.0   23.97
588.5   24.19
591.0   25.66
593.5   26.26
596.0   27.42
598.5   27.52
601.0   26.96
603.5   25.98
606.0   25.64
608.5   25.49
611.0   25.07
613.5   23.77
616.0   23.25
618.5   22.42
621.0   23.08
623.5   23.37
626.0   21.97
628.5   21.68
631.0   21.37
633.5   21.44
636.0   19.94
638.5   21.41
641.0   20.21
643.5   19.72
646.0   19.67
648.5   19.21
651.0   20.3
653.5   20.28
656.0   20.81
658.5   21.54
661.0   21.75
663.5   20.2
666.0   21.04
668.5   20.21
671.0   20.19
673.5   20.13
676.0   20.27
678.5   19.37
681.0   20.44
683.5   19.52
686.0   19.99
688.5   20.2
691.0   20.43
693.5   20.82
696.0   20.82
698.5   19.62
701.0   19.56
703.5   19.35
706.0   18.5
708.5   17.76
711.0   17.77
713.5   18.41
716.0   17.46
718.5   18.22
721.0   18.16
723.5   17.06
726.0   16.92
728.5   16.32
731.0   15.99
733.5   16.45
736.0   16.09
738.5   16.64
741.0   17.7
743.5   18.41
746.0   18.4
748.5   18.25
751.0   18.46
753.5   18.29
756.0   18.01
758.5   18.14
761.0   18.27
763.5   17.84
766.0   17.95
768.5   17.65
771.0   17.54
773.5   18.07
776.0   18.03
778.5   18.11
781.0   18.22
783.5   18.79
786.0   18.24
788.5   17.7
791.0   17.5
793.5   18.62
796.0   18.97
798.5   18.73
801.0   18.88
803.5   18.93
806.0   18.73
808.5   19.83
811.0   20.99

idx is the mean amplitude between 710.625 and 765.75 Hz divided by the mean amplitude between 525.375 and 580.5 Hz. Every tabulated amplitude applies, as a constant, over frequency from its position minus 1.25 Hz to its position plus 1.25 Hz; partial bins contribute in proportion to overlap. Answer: 0.61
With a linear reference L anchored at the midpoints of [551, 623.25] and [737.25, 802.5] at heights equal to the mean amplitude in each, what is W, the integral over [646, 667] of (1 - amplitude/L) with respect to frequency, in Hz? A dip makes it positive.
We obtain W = 2.1 Hz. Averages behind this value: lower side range 25.8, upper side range 18.1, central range 20.6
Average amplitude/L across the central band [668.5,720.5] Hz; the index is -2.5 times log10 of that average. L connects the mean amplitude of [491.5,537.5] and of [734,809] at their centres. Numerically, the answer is 0.097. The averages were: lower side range 28.6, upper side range 18.1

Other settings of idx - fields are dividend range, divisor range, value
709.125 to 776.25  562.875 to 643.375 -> 0.73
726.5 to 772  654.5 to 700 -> 0.86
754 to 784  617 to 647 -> 0.84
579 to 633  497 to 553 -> 0.85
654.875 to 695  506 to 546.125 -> 0.70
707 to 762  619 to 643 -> 0.82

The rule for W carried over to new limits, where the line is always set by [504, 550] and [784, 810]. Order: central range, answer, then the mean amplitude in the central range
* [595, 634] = 2.0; 24.2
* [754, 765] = 1.1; 18.1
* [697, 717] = 3.1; 18.6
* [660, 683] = 2.9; 20.4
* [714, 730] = 3.0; 17.4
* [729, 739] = 2.2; 16.3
